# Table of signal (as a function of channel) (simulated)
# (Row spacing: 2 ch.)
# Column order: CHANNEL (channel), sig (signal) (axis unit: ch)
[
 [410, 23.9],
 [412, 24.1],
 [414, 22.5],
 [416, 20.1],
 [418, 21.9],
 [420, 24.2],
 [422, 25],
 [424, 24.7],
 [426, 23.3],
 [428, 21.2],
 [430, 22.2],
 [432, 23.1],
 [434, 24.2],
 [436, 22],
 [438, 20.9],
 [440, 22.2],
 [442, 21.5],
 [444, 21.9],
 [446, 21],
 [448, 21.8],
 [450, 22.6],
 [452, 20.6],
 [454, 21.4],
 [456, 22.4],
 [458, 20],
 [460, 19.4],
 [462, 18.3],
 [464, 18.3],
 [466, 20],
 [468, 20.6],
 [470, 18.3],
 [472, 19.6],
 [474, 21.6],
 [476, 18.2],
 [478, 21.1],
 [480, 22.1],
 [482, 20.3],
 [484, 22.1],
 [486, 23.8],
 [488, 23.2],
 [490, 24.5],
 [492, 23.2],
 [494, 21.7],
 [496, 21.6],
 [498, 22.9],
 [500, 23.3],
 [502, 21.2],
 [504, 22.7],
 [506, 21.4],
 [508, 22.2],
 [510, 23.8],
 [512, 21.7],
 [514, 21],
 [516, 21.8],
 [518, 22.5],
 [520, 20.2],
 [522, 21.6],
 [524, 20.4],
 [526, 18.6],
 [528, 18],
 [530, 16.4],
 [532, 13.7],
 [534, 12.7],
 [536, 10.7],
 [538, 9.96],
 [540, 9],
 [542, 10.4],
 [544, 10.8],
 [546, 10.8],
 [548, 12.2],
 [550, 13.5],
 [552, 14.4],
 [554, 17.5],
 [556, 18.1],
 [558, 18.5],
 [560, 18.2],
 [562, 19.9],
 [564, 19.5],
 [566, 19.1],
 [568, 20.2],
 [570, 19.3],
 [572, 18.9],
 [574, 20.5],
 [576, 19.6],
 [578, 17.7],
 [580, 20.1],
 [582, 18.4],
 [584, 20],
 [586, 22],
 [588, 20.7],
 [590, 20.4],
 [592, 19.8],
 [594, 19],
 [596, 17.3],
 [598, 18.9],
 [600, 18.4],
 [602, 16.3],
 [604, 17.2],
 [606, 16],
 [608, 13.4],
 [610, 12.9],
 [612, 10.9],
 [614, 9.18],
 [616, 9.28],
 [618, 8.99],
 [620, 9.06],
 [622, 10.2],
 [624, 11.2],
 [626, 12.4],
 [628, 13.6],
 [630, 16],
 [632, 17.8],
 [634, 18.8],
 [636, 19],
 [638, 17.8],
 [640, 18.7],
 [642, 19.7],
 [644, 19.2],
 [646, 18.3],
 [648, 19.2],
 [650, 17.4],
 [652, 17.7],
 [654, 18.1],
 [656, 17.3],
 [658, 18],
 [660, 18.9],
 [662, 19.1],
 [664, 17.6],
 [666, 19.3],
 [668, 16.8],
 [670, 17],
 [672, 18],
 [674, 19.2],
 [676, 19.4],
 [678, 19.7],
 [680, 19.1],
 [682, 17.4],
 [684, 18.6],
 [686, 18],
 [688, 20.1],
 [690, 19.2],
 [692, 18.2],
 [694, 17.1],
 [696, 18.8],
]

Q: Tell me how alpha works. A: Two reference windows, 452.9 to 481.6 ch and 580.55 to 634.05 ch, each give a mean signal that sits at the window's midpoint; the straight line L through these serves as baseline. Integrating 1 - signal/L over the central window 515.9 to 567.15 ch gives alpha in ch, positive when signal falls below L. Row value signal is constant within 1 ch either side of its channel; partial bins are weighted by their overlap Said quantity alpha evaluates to 4.8 ch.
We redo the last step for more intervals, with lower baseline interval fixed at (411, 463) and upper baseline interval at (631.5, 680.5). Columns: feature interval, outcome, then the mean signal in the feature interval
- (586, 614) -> 3.6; 16.9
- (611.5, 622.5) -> 5.5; 9.52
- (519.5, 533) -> 1.5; 18.3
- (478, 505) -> -1.7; 22.5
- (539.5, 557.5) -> 6.2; 13.2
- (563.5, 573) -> 0.2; 19.4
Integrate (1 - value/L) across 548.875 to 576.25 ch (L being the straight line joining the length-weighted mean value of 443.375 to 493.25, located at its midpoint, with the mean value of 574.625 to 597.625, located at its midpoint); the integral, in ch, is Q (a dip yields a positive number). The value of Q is 2.1 ch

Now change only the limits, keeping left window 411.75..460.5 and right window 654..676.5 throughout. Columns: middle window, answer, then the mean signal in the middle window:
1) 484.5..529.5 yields -1.86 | 21.8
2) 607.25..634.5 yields 9.59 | 12.3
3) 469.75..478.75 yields 0.70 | 19.8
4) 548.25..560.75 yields 2.31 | 16.4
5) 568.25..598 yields 0.12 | 19.5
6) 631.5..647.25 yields -0.04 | 18.7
